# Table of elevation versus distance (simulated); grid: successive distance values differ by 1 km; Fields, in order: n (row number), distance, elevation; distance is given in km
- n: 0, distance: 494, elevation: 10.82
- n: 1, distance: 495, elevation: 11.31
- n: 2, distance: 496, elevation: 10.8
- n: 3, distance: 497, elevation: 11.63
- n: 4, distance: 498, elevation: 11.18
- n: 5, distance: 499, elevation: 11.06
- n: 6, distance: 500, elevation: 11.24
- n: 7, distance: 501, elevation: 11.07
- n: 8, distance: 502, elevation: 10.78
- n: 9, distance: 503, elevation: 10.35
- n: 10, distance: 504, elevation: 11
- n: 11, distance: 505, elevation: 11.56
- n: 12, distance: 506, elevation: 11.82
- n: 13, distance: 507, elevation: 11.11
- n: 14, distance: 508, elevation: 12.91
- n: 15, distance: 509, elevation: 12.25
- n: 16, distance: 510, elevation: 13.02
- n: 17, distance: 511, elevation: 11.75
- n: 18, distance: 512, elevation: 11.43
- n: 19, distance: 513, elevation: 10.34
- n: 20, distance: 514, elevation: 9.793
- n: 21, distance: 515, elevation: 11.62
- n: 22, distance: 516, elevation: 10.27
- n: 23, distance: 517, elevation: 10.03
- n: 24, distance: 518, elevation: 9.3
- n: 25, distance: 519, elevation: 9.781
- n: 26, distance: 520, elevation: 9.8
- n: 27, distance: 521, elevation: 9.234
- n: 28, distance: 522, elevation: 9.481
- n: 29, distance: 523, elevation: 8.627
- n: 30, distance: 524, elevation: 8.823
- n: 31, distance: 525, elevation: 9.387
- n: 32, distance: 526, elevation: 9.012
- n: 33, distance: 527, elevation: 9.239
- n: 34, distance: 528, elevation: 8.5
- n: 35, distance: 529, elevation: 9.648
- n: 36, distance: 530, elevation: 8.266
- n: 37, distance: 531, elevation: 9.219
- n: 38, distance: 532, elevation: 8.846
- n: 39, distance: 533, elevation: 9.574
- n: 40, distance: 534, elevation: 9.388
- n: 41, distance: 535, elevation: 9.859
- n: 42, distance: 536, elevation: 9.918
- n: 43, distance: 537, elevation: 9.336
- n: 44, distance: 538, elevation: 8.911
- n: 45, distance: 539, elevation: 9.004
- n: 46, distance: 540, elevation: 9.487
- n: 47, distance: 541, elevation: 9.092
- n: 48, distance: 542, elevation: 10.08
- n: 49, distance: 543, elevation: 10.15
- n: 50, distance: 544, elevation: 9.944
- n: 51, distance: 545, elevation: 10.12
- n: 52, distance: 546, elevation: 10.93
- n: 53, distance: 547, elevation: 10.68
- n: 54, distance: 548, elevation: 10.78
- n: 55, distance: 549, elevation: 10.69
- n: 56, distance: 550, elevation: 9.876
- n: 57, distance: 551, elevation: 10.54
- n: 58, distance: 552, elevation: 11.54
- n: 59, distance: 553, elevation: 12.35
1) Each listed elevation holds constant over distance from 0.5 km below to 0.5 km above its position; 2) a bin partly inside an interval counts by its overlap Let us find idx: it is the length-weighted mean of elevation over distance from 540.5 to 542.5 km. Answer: 9.59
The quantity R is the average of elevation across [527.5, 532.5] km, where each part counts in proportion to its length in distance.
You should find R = 8.9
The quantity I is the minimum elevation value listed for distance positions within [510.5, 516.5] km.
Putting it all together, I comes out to 9.793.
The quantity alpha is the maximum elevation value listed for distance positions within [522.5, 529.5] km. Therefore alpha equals 9.648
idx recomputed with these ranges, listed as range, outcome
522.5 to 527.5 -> 9.02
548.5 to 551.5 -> 10.4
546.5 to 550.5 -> 10.5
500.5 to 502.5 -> 10.9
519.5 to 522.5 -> 9.51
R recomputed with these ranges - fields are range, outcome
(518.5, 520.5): 9.79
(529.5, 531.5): 8.74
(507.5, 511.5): 12.5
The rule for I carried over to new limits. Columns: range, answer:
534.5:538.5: 8.911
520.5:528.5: 8.5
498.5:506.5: 10.35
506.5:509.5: 11.11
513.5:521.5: 9.234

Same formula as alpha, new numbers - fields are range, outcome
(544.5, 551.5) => 10.93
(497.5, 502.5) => 11.24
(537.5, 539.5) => 9.004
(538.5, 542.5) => 10.08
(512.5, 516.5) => 11.62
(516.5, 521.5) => 10.03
